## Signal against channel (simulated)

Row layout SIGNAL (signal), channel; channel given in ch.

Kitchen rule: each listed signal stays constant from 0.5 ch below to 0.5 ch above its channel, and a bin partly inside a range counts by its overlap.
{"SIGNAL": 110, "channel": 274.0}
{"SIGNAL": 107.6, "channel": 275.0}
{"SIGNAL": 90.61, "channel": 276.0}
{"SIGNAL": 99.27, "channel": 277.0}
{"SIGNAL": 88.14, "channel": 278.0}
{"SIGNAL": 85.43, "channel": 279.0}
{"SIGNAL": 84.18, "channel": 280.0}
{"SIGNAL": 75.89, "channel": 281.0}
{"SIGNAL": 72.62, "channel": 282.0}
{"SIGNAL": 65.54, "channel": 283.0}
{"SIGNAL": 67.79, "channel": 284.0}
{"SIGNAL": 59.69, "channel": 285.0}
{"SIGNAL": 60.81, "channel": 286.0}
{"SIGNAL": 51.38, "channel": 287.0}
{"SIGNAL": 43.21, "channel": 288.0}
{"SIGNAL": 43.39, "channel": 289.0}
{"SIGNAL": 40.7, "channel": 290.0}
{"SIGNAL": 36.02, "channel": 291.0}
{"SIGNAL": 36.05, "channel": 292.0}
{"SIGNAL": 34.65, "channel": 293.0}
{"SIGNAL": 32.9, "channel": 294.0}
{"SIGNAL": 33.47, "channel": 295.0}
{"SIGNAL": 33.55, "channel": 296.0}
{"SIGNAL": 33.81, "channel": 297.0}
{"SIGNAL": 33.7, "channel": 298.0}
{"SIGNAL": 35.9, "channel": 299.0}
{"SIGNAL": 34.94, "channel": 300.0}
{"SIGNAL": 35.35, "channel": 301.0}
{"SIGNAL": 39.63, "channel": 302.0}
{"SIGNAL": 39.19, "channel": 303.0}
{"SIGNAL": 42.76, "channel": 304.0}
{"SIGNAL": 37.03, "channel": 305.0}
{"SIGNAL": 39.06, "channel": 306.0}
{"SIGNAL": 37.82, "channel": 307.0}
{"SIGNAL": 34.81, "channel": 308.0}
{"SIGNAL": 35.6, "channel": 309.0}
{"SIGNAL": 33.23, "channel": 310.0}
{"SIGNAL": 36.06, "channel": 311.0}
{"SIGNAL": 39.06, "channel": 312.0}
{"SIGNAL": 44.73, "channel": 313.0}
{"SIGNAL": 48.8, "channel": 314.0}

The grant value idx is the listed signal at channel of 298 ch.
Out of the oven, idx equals 33.7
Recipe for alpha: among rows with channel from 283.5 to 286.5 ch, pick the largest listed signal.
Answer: 67.79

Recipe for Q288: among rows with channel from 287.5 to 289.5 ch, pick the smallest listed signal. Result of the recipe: 43.21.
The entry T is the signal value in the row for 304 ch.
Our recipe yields 42.76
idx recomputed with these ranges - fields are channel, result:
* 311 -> 36.06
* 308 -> 34.81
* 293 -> 34.65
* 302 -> 39.63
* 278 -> 88.14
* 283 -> 65.54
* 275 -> 107.6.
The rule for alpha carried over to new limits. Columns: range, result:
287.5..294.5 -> 43.39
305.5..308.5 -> 39.06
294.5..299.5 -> 35.9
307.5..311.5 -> 36.06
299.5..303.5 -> 39.63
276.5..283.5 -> 99.27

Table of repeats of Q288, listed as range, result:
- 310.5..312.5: 36.06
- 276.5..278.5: 88.14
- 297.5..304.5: 33.7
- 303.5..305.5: 37.03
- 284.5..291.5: 36.02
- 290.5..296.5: 32.9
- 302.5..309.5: 34.81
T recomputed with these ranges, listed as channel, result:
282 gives 72.62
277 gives 99.27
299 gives 35.9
